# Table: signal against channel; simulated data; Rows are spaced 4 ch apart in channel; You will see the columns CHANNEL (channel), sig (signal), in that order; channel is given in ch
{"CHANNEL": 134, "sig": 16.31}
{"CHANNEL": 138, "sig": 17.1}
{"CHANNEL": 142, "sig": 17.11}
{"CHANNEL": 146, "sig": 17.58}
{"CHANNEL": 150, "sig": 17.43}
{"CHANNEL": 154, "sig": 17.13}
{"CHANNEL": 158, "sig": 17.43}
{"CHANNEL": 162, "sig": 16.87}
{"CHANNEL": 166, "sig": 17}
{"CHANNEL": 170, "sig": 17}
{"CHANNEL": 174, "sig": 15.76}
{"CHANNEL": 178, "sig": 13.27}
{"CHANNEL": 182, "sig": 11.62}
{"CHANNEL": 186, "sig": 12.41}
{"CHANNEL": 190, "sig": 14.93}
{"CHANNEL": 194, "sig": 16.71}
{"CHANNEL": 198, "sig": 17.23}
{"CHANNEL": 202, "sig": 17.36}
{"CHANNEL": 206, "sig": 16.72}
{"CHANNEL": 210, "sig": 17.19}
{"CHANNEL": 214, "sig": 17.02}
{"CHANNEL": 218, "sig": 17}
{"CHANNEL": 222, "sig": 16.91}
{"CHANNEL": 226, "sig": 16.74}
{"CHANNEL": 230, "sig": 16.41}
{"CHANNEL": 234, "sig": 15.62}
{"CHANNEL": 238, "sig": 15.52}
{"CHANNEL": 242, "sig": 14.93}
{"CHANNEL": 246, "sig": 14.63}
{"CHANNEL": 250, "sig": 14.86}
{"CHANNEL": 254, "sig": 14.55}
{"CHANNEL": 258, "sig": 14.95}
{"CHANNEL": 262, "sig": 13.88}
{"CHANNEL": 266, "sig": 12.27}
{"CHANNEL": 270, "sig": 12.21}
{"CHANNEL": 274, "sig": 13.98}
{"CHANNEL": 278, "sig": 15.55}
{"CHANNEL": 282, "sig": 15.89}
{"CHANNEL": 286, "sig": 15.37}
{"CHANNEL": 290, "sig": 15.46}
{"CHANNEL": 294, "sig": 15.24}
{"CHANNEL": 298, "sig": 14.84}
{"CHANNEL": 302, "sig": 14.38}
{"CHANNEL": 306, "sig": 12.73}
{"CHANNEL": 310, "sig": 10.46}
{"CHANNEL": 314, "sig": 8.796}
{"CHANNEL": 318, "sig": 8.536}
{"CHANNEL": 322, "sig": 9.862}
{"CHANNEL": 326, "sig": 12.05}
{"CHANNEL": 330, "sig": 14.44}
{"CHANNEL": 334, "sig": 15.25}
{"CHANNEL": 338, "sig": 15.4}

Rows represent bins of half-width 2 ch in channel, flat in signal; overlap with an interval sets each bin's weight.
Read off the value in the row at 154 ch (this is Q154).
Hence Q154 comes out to 17.13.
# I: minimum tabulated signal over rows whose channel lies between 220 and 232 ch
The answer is 16.41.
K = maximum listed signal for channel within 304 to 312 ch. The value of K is 12.73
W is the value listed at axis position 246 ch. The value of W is 14.63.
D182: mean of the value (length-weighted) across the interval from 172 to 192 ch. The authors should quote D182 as 13.6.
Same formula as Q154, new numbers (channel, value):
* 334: 15.25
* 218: 17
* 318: 8.536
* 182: 11.62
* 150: 17.43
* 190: 14.93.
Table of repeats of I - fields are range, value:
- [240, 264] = 13.88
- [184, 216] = 12.41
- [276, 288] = 15.37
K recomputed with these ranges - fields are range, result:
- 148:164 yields 17.43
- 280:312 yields 15.89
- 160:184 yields 17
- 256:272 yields 14.95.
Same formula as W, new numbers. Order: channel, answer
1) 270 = 12.21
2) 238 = 15.52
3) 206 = 16.72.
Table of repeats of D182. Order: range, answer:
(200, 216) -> 17.1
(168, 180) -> 15.3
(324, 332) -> 13.2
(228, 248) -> 15.4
